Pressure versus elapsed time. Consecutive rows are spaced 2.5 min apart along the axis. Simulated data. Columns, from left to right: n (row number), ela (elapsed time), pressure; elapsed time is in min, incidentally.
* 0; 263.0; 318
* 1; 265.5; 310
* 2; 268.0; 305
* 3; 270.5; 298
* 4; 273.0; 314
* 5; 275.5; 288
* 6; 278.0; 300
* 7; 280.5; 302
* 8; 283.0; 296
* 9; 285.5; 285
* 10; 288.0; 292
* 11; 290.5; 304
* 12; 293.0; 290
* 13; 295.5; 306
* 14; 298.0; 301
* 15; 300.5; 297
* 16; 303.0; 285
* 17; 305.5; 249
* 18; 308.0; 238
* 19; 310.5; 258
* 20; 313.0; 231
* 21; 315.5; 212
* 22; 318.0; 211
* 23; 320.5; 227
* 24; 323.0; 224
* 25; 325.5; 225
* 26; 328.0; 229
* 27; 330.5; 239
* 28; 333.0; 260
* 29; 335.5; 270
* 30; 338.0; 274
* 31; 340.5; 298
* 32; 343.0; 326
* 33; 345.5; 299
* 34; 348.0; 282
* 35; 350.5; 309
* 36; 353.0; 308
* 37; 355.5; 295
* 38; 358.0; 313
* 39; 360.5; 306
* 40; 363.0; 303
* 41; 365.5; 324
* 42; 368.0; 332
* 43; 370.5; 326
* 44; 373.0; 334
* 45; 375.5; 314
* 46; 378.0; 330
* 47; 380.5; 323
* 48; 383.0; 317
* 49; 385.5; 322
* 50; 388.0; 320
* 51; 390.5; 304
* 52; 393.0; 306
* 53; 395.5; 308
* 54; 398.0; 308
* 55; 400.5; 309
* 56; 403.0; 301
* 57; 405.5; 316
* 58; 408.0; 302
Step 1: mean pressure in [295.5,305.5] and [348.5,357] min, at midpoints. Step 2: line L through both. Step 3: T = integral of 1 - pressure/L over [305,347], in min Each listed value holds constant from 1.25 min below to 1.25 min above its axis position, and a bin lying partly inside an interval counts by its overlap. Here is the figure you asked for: 6.4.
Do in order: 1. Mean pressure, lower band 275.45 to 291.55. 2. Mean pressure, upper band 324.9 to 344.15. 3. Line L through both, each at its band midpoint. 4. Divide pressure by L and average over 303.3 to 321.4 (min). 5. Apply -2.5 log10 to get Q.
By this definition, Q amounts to 0.19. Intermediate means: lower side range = 296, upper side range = 266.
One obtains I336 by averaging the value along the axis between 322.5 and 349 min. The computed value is 267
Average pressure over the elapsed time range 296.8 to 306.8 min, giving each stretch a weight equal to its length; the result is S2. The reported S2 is 283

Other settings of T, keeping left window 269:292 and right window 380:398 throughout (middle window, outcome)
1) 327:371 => 1.99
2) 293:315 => 2.29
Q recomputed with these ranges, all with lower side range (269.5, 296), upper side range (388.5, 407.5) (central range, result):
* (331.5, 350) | 0.06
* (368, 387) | -0.06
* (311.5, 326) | 0.33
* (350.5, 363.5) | -0.01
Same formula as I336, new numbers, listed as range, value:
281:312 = 283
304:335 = 235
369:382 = 325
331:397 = 307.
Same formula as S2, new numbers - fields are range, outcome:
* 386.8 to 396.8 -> 309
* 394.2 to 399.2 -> 308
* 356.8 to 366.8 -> 312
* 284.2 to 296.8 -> 295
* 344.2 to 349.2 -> 291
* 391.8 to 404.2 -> 306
